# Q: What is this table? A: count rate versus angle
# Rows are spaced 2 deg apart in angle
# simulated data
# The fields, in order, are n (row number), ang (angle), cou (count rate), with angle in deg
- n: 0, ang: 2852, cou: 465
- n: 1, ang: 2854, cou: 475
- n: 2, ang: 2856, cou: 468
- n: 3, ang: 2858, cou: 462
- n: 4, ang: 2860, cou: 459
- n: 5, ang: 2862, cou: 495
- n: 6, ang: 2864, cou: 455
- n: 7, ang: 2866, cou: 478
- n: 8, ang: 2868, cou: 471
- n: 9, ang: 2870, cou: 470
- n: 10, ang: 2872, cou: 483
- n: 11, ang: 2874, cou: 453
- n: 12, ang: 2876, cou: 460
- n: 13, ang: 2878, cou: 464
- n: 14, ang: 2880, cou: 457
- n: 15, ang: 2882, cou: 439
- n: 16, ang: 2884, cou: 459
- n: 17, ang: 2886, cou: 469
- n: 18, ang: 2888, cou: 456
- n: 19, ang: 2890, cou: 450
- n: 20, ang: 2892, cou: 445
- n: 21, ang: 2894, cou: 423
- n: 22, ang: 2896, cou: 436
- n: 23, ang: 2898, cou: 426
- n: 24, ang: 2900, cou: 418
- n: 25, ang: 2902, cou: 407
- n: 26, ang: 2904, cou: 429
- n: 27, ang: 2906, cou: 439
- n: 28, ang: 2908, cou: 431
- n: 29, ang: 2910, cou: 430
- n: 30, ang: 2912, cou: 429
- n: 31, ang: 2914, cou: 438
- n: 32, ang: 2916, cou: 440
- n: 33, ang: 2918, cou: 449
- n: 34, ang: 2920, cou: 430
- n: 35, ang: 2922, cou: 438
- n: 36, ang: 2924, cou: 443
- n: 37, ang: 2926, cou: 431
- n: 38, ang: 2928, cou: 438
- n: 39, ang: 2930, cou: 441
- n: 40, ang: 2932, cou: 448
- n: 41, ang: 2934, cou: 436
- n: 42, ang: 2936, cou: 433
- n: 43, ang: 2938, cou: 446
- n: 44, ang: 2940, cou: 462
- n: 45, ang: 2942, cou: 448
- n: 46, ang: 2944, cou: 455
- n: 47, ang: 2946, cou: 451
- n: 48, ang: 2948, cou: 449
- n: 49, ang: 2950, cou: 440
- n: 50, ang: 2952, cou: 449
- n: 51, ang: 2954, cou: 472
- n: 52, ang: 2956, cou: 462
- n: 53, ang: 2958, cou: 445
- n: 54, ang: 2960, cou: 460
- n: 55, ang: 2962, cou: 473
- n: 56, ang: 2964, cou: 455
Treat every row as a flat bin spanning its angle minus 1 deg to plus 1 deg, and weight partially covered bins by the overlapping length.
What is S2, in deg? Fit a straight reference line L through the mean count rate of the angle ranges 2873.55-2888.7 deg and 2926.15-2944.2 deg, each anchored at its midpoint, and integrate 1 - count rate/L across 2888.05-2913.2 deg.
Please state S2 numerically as 1.2 deg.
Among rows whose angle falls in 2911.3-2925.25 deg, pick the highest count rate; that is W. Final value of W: 449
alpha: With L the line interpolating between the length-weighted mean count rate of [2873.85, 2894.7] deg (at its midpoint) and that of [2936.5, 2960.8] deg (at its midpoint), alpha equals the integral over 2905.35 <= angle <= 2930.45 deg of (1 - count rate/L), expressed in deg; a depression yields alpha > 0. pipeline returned 0.9 deg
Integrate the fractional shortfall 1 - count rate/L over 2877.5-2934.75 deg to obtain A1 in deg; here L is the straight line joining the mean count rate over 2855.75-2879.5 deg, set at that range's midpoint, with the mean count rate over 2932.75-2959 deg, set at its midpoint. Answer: 2.5 deg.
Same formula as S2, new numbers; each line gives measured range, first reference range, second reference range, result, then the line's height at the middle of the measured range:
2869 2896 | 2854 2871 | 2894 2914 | -0.34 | 450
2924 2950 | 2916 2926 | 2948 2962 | 0.13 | 447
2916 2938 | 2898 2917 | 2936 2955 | 0.07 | 440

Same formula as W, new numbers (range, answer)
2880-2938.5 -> 469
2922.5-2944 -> 462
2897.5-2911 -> 439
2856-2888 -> 495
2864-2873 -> 483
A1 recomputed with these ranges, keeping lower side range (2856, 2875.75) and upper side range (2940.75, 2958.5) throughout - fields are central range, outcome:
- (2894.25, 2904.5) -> 0.88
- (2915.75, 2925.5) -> 0.40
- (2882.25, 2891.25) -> 0.16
